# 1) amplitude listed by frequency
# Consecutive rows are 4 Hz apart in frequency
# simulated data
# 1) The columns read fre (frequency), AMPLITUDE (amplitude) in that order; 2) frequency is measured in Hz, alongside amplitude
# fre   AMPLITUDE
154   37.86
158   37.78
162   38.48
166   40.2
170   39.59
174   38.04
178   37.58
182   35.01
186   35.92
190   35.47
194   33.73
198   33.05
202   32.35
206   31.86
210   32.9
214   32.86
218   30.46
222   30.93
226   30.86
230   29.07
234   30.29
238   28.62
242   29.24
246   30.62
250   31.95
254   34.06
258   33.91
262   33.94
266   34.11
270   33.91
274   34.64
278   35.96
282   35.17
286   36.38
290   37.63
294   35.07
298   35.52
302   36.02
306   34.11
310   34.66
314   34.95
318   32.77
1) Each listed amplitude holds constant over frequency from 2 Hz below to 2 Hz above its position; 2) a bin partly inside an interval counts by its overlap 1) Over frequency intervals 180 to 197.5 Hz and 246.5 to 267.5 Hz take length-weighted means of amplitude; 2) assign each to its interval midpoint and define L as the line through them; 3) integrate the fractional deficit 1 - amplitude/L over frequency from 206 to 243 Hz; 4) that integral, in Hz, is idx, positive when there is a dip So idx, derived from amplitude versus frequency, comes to 3.69 Hz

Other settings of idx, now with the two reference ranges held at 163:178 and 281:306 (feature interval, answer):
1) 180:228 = 6.55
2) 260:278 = 1.05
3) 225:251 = 5.07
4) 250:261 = 0.96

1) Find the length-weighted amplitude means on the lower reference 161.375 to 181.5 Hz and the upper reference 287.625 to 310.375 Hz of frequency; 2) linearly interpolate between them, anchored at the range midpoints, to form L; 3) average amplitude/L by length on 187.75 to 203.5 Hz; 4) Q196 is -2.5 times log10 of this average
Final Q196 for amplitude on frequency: 0.13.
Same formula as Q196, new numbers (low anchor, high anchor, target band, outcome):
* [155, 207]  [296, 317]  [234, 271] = 0.11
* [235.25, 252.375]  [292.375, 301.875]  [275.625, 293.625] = -0.06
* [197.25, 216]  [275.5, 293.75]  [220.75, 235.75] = 0.11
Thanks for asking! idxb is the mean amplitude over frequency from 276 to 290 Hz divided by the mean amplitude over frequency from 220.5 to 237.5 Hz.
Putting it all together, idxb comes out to 1.2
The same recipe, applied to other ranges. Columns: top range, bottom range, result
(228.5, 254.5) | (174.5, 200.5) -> 0.86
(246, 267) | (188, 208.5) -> 1.00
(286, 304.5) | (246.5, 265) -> 1.08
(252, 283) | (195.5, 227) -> 1.08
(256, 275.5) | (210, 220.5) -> 1.07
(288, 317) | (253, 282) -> 1.03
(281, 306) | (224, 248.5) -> 1.20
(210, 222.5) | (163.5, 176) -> 0.81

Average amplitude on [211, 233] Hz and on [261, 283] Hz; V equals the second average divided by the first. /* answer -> 1.12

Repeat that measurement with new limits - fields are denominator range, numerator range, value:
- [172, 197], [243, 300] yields 0.96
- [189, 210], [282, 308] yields 1.08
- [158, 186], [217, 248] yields 0.79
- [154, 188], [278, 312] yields 0.94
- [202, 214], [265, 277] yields 1.06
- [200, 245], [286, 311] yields 1.15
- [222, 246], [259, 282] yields 1.16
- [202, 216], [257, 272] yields 1.04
